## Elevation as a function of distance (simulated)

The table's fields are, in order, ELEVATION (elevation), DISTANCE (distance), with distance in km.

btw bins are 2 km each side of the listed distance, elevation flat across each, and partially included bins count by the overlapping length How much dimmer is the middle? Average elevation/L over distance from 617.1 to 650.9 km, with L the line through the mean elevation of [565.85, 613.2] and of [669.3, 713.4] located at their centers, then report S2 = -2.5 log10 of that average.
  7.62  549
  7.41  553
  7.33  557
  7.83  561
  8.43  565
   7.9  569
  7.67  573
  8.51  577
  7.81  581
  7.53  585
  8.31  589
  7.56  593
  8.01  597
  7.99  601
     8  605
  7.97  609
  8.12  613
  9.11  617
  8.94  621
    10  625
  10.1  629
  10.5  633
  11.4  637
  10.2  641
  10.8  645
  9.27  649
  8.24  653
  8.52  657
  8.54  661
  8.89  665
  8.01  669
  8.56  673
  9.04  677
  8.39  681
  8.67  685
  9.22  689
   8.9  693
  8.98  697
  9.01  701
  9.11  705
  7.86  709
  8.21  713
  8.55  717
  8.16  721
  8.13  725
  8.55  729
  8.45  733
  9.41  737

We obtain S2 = -0.21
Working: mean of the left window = 7.95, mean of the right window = 8.71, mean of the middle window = 10.1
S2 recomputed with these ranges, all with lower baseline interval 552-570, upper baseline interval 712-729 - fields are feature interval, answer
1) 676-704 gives -0.09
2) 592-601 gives 0.01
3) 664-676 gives -0.05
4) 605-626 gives -0.09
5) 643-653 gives -0.20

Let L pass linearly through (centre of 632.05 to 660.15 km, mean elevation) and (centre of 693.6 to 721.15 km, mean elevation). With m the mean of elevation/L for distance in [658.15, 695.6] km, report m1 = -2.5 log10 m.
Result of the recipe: 0.06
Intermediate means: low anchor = 9.77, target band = 8.69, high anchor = 8.6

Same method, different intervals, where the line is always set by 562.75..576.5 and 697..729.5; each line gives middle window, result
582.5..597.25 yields 0.04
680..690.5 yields -0.05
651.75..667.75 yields -0.03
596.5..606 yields 0.02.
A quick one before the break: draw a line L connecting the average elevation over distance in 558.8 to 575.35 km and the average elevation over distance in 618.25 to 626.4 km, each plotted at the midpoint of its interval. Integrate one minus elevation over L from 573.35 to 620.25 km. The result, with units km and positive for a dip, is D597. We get 3.42 km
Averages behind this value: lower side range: 7.96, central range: 8.09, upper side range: 9.4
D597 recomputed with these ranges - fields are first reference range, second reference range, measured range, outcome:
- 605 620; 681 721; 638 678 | -2.50 km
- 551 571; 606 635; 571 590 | 0.69 km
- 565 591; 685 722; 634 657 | -4.18 km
